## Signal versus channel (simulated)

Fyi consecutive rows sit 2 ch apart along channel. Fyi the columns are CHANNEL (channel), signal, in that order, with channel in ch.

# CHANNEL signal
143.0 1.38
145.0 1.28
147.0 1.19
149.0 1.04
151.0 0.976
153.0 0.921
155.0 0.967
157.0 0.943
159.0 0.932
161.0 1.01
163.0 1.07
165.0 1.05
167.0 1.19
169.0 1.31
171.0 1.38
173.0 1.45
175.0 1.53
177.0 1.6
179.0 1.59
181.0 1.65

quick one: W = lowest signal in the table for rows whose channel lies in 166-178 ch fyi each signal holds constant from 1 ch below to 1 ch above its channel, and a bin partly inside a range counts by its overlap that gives 1.19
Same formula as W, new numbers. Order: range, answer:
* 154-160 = 0.932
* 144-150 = 1.04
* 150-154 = 0.921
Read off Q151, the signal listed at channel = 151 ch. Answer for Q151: 0.976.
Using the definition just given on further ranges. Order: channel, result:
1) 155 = 0.967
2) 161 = 1.01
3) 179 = 1.59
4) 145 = 1.28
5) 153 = 0.921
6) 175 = 1.53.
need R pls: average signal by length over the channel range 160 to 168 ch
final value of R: 1.08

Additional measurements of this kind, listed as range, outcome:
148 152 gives 1.01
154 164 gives 0.984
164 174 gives 1.28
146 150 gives 1.11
